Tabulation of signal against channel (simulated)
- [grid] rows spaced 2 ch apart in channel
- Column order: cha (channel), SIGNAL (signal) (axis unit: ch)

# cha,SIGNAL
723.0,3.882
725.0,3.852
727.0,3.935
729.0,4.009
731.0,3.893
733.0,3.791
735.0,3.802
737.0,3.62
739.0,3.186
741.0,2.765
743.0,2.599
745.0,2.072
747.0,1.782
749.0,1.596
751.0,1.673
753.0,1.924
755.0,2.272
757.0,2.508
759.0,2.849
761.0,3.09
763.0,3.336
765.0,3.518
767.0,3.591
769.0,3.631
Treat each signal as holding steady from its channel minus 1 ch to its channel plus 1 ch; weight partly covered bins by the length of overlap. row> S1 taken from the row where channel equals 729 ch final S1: 4.009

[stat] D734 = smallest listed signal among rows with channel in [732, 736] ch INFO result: 3.791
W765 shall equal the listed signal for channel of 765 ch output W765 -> 3.518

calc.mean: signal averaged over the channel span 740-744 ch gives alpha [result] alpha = 2.68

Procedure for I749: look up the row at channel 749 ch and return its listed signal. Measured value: 1.596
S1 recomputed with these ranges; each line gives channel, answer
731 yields 3.893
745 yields 2.072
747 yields 1.782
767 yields 3.591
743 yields 2.599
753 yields 1.924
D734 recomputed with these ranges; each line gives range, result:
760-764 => 3.09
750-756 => 1.673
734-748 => 1.782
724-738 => 3.62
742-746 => 2.072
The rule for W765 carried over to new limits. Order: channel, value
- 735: 3.802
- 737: 3.62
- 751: 1.673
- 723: 3.882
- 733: 3.791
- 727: 3.935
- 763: 3.336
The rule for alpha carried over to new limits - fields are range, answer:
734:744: 3.19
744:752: 1.78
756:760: 2.68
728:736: 3.87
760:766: 3.31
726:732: 3.95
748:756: 1.87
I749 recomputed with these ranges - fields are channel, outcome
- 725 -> 3.852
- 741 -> 2.765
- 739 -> 3.186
